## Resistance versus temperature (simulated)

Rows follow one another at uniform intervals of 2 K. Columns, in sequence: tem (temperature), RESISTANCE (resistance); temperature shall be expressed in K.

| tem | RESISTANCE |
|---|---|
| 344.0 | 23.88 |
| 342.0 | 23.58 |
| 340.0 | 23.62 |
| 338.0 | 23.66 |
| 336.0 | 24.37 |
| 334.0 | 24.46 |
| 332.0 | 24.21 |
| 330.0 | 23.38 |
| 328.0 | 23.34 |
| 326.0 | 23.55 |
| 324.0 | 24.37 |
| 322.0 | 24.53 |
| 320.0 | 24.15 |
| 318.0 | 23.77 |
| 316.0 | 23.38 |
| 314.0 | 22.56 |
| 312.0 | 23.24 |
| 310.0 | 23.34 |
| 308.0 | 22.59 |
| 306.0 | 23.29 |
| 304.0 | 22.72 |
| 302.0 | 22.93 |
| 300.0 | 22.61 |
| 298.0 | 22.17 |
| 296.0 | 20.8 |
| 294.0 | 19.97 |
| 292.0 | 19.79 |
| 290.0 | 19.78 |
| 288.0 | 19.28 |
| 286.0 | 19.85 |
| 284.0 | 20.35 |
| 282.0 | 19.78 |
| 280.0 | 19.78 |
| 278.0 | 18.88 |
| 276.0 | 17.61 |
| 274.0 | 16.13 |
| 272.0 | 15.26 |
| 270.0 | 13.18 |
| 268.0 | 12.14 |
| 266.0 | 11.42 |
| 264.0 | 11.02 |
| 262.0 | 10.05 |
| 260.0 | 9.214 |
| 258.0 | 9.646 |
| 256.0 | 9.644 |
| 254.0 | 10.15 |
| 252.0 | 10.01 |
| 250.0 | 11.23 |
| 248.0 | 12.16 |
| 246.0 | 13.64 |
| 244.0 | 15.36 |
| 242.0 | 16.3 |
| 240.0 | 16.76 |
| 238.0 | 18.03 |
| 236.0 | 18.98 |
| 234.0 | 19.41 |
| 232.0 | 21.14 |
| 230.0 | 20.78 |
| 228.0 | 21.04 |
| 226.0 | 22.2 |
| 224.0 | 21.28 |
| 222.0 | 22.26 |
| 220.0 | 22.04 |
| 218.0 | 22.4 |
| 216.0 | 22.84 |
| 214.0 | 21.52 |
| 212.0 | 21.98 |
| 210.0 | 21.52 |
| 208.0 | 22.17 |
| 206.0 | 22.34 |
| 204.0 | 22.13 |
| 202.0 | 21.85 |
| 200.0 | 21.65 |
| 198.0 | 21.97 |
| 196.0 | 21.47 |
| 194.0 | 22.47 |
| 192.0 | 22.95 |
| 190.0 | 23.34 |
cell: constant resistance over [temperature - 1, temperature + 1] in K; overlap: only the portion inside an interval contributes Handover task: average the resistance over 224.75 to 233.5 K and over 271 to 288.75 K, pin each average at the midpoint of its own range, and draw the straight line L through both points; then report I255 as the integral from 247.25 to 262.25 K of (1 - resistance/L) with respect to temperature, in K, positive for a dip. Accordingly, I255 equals 7.26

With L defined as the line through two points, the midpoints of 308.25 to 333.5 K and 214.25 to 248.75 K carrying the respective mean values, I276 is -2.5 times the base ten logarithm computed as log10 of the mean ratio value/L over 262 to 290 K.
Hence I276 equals 0.296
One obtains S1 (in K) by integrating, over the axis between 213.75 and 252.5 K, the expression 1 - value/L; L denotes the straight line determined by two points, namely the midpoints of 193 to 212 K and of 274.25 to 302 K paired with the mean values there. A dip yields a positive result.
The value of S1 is 5.09 K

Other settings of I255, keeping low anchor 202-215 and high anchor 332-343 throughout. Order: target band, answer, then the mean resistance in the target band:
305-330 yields 0.2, 23.5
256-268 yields 6.5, 10.4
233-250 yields 4.9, 16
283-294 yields 1.6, 19.8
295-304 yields 0.5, 22.2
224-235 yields 0.7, 20.9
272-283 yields 2.3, 18.1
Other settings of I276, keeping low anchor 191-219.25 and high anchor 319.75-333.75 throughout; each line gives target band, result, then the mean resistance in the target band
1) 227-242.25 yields 0.174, 19.2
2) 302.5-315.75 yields 0.033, 23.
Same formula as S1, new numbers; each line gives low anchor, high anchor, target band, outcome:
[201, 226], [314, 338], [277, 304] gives 3.2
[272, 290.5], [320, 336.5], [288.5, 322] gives -1.3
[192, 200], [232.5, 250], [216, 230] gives -2.5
